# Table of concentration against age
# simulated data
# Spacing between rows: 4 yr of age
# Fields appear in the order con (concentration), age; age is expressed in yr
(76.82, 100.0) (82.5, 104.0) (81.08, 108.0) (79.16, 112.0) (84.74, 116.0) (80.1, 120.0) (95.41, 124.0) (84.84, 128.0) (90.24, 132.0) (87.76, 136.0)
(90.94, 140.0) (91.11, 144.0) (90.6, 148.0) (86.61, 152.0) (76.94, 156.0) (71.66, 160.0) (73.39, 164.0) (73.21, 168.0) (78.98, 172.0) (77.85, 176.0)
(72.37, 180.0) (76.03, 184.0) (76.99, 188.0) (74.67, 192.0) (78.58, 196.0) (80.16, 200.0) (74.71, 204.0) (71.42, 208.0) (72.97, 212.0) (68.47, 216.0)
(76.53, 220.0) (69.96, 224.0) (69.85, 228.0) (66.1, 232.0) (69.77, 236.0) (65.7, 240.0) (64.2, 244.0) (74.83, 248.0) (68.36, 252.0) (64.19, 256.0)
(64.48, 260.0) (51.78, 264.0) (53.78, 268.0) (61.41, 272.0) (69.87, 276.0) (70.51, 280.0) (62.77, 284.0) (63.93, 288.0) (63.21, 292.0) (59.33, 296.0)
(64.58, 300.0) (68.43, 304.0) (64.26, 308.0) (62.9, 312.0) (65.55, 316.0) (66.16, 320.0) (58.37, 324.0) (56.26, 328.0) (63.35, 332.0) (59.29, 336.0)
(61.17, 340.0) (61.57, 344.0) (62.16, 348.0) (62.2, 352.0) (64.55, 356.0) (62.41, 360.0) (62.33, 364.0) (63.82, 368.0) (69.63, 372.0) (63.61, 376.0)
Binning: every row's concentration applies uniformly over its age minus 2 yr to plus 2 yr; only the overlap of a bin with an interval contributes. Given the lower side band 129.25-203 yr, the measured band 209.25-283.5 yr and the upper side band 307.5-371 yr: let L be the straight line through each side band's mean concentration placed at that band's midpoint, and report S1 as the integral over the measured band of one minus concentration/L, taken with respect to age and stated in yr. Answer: 5.4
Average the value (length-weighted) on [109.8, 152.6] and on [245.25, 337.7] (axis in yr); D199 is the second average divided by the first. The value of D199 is 0.73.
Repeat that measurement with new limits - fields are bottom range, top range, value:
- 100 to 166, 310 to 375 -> 0.75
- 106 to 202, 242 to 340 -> 0.78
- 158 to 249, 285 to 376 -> 0.86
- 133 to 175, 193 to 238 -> 0.88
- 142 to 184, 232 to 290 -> 0.82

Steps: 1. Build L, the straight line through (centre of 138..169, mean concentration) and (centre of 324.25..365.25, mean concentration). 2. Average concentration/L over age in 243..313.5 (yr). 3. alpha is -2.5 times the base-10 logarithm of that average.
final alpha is 0.073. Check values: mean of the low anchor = 82.1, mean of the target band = 64.1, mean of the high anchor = 61.4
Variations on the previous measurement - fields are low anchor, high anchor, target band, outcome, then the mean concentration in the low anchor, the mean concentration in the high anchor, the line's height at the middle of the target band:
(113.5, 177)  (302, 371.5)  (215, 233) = 0.067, 83.5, 62.8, 75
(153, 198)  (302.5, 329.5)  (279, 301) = 0.030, 75.8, 63.2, 65.5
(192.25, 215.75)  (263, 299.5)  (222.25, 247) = 0.032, 75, 62.2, 69.9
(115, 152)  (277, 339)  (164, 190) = 0.089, 88.4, 63.3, 82.2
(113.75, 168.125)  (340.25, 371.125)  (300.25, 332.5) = 0.061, 84.5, 62.9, 66.8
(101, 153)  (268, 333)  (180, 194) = 0.043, 86.4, 63.5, 78.5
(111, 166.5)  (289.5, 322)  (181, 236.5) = 0.039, 84.5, 64.3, 76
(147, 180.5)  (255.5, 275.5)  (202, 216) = -0.041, 77.8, 59.6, 69.7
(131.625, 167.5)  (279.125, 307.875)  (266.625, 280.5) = 0.056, 83.6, 64.4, 67.1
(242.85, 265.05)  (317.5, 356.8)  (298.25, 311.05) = -0.044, 65.2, 61.5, 62.9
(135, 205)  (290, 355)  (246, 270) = 0.112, 79.5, 62.5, 69.7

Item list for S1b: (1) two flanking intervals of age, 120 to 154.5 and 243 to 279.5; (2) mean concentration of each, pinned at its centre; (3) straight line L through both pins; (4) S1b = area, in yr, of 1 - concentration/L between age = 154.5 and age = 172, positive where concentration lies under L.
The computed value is 2.0 yr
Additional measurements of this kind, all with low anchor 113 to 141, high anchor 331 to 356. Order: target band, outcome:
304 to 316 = 0.19 yr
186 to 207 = 0.62 yr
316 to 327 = 0.36 yr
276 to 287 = 0.34 yr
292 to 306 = 0.63 yr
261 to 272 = 2.40 yr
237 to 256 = 1.37 yr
